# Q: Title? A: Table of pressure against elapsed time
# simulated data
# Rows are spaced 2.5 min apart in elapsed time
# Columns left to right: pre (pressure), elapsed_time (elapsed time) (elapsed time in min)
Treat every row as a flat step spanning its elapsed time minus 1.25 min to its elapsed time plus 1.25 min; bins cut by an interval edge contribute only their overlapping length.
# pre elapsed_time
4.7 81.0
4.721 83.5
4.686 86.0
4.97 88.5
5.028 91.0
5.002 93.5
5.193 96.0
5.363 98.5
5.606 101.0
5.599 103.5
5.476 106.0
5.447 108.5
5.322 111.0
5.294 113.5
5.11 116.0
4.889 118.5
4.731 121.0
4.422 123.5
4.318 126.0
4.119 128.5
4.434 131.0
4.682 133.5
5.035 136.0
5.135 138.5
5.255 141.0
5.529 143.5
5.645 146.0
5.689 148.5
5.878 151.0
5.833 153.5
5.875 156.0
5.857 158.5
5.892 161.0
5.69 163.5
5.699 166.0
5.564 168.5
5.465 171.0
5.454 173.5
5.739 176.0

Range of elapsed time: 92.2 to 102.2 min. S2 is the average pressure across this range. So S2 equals 5.29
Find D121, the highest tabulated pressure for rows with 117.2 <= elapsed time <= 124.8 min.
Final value 4.889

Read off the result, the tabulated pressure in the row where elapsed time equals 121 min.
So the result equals 4.731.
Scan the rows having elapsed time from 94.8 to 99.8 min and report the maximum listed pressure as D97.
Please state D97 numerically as 5.363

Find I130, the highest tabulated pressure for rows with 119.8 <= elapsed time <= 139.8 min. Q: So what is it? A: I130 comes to 5.135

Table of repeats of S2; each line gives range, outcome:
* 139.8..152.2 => 5.6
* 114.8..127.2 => 4.69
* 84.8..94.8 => 4.92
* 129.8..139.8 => 4.83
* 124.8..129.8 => 4.22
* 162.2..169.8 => 5.65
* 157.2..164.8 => 5.81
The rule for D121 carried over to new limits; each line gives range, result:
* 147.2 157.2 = 5.878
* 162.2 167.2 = 5.699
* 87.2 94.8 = 5.028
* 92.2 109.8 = 5.606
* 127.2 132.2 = 4.434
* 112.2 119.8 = 5.294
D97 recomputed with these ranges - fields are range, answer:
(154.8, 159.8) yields 5.875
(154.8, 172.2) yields 5.892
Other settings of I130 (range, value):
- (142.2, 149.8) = 5.689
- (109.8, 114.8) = 5.322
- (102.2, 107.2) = 5.599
